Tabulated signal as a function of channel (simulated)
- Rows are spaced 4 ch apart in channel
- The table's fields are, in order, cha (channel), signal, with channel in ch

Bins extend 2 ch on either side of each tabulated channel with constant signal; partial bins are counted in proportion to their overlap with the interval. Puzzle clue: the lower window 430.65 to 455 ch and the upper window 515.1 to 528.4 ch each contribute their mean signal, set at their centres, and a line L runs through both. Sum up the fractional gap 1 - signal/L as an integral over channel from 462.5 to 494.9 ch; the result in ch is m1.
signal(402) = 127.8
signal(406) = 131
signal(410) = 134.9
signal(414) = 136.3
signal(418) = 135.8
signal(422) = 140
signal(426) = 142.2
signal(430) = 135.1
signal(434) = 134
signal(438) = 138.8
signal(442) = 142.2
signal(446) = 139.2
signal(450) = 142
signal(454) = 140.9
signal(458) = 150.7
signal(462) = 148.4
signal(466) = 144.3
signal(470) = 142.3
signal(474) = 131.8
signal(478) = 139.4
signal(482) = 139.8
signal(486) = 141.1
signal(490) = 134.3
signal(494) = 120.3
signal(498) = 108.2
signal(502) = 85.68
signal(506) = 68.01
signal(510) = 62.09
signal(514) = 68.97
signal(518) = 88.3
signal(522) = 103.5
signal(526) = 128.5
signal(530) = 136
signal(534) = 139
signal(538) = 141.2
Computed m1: -3.68 ch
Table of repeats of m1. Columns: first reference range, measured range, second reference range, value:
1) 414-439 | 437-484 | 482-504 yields -4.9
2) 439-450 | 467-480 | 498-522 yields -2.8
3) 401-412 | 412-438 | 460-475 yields -0.5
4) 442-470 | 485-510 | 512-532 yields 3.3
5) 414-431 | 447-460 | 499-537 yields -1.9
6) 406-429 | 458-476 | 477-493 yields -0.7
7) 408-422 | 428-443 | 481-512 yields -1.0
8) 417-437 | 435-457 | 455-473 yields 0.1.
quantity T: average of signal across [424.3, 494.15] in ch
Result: 140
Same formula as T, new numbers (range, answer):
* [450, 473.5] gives 144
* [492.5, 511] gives 89.5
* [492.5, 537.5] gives 102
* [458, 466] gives 148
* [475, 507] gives 119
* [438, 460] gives 143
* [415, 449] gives 138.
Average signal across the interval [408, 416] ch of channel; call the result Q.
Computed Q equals 136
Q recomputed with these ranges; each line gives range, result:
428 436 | 135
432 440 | 136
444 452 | 141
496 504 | 96.9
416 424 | 138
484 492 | 138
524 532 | 132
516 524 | 95.9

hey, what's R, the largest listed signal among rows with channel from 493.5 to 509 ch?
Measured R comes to 120.3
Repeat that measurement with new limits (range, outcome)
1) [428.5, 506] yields 150.7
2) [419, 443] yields 142.2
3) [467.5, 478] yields 142.3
